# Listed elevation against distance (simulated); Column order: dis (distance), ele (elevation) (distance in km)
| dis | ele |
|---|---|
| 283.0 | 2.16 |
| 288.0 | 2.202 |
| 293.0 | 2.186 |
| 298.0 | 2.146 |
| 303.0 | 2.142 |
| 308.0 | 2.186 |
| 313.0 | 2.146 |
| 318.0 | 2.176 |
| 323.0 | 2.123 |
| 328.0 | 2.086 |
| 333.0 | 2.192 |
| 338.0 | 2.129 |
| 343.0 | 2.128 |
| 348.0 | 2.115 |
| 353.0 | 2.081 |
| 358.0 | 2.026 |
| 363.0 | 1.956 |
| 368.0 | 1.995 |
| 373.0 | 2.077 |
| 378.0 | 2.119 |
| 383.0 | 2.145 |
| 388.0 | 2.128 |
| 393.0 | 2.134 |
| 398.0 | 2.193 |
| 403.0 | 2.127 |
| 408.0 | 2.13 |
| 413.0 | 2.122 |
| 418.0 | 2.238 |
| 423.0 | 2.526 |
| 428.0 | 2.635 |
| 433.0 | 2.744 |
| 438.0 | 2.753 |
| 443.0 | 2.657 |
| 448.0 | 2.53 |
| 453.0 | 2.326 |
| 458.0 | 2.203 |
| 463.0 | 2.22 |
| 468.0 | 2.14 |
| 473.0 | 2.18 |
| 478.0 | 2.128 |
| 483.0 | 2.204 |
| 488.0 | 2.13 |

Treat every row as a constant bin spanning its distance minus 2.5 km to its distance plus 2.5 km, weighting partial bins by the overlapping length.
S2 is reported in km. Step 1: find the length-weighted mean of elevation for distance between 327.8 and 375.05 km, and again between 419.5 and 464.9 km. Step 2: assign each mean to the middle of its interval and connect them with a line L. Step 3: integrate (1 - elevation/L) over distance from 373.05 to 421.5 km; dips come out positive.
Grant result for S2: 2.99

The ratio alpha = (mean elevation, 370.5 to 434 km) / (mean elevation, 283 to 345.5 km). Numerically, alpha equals 1.04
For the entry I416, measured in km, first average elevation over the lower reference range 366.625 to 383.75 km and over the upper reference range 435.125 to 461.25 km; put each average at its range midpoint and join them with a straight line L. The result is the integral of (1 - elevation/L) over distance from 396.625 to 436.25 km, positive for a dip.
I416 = -0.6 km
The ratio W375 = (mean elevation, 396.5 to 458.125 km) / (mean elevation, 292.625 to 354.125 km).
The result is 1.1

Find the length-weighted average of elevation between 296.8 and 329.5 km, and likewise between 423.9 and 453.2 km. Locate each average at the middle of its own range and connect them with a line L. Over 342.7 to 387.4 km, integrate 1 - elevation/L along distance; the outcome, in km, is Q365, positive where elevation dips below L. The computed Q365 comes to 5.2 km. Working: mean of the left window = 2.15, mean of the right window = 2.63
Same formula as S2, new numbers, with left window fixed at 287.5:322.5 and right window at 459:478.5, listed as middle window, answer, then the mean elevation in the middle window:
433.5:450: -3.7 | 2.66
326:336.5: 0.1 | 2.14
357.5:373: 1.2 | 2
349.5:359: 0.5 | 2.06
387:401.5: 0.1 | 2.15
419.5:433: -2.6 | 2.59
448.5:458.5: -0.7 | 2.33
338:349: 0.2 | 2.12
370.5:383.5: 0.4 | 2.11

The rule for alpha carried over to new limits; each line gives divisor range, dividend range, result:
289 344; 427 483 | 1.11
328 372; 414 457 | 1.21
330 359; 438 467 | 1.14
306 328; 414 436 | 1.17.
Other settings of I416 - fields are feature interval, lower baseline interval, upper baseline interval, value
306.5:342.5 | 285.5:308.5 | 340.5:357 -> -0.2 km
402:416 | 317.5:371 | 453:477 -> 0.1 km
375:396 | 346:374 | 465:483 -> -0.7 km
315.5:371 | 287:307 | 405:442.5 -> 4.4 km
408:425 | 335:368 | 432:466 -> 0.5 km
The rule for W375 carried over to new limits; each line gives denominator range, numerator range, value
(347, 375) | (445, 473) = 1.12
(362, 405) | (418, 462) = 1.20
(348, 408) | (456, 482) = 1.04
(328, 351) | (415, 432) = 1.16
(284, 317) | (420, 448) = 1.22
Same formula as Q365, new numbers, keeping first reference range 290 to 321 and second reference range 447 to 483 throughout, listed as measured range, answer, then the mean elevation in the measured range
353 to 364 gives 0.9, 2.02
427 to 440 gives -2.9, 2.72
